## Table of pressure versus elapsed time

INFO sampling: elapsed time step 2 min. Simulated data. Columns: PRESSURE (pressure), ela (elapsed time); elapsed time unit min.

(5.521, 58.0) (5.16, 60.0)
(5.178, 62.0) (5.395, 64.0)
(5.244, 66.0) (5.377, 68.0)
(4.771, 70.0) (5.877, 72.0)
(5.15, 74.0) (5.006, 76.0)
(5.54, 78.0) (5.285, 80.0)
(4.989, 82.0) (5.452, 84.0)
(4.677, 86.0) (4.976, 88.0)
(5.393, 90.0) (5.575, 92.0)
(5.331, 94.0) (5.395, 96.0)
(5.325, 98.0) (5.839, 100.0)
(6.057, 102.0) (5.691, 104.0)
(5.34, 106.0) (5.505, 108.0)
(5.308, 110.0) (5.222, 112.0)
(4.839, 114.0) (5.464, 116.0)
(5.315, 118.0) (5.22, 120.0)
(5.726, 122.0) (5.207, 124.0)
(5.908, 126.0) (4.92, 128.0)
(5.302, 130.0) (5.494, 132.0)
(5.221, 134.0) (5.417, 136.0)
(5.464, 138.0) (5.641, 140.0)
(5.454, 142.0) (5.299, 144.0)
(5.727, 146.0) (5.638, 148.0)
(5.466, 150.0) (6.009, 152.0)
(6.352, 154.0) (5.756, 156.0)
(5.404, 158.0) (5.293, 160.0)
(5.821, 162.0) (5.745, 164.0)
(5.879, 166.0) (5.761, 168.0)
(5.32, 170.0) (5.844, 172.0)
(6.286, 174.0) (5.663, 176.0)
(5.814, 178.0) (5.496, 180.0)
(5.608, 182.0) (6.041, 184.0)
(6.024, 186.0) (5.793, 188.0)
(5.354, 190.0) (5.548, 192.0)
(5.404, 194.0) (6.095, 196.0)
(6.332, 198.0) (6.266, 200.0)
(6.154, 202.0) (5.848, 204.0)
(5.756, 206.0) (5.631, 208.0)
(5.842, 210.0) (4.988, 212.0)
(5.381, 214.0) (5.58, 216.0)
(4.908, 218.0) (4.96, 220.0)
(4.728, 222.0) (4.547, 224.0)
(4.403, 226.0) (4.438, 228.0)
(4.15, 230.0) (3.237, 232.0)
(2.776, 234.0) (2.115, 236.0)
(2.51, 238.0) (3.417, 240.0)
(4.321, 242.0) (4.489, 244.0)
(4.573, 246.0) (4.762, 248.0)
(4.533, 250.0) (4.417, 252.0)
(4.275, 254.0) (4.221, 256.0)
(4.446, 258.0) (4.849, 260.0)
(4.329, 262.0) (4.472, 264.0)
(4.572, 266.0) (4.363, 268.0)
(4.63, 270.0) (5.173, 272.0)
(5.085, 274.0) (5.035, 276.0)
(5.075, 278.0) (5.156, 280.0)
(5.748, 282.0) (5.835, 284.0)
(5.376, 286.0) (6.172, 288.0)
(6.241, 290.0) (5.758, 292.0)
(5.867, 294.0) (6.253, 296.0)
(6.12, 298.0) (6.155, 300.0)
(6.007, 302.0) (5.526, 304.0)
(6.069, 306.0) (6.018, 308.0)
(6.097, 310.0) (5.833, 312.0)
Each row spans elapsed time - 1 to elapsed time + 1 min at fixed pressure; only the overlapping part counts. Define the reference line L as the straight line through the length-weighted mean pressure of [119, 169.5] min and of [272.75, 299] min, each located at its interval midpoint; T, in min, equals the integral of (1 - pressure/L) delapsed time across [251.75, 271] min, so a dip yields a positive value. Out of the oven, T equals 4.1 min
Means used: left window 5.56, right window 5.67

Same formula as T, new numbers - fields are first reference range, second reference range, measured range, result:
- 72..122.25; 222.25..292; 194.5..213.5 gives -4.1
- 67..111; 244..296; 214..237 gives 4.0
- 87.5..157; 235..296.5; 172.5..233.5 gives -3.7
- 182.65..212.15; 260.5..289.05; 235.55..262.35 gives 6.0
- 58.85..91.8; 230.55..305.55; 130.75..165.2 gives -3.6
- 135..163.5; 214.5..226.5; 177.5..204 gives -3.3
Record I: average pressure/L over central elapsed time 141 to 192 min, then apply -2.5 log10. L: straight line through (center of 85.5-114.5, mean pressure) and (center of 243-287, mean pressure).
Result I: -0.113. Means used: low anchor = 5.39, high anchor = 4.79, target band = 5.71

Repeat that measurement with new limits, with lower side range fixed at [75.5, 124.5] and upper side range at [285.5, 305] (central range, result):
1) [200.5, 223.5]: 0.052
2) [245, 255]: 0.276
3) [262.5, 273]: 0.260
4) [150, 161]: -0.041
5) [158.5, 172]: -0.017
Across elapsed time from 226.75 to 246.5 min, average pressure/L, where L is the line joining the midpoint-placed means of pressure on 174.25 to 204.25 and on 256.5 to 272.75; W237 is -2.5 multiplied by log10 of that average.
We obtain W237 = 0.370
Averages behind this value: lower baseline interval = 5.84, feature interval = 3.59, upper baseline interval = 4.58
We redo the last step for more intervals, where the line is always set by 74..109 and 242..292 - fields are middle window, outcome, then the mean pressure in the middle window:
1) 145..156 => -0.12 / 5.83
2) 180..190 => -0.13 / 5.78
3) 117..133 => -0.02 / 5.39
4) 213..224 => 0.00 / 5.06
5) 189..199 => -0.13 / 5.75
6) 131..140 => -0.03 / 5.43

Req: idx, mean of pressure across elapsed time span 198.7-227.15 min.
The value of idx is 5.36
